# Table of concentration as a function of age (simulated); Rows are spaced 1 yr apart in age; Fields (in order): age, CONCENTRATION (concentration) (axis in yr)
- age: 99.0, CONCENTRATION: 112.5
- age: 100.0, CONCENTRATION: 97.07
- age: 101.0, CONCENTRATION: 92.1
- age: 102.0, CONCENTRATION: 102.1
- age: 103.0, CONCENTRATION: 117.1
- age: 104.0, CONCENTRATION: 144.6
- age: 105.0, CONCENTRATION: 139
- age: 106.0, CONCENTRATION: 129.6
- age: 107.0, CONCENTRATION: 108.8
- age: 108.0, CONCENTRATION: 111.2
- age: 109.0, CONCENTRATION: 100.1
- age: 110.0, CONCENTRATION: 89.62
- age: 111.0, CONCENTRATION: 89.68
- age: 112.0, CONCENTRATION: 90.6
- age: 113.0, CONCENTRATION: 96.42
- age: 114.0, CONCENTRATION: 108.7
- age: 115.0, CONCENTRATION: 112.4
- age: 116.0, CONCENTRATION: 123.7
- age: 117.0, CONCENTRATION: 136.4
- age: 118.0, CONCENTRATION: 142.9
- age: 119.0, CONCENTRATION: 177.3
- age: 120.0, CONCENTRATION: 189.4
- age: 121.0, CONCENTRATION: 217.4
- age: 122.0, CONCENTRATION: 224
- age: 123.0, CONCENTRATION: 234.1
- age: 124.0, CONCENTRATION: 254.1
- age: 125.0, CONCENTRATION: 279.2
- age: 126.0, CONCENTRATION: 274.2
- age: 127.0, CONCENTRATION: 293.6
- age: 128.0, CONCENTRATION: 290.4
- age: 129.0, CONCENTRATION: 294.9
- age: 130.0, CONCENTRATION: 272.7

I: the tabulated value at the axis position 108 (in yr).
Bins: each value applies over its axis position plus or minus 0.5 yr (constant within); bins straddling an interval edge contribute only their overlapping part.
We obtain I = 111.2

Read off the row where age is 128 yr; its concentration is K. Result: 290.4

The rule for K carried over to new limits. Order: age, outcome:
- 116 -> 123.7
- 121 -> 217.4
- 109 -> 100.1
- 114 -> 108.7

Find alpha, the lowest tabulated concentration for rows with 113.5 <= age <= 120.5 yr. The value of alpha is 108.7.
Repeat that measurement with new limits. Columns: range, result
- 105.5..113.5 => 89.62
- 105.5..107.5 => 108.8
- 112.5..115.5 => 96.42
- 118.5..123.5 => 177.3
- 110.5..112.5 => 89.68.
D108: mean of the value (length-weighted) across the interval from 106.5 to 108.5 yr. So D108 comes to 110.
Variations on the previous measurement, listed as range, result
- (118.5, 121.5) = 195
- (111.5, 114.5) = 98.6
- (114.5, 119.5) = 139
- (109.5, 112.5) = 90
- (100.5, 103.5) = 104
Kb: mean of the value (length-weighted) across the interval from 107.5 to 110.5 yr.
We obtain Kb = 100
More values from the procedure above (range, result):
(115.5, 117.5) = 130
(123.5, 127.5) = 275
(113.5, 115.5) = 111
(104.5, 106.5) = 134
